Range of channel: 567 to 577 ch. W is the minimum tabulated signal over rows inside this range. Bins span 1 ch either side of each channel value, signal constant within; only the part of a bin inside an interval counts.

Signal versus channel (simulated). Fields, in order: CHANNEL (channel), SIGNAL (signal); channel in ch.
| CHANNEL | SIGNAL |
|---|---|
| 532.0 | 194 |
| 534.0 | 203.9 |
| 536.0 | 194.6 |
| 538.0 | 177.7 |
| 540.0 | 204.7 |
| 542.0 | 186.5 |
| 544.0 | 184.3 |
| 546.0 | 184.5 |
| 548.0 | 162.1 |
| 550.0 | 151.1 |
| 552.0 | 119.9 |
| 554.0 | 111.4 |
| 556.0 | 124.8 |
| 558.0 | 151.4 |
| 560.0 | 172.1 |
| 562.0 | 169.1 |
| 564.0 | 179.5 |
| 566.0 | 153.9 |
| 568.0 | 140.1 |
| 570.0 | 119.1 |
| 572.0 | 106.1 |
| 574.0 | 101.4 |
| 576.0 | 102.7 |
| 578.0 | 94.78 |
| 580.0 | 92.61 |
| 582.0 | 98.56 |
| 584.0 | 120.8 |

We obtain 101.4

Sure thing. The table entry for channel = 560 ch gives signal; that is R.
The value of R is 172.1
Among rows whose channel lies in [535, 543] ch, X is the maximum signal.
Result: 204.7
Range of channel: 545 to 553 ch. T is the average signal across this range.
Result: 154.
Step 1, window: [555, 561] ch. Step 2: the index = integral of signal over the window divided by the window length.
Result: 149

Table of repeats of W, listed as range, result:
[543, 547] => 184.3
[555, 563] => 124.8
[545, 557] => 111.4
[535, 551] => 151.1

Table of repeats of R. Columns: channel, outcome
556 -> 124.8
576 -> 102.7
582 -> 98.56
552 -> 119.9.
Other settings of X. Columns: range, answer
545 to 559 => 184.5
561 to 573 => 179.5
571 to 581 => 106.1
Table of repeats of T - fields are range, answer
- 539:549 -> 184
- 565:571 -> 138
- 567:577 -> 114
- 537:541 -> 191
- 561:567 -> 168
